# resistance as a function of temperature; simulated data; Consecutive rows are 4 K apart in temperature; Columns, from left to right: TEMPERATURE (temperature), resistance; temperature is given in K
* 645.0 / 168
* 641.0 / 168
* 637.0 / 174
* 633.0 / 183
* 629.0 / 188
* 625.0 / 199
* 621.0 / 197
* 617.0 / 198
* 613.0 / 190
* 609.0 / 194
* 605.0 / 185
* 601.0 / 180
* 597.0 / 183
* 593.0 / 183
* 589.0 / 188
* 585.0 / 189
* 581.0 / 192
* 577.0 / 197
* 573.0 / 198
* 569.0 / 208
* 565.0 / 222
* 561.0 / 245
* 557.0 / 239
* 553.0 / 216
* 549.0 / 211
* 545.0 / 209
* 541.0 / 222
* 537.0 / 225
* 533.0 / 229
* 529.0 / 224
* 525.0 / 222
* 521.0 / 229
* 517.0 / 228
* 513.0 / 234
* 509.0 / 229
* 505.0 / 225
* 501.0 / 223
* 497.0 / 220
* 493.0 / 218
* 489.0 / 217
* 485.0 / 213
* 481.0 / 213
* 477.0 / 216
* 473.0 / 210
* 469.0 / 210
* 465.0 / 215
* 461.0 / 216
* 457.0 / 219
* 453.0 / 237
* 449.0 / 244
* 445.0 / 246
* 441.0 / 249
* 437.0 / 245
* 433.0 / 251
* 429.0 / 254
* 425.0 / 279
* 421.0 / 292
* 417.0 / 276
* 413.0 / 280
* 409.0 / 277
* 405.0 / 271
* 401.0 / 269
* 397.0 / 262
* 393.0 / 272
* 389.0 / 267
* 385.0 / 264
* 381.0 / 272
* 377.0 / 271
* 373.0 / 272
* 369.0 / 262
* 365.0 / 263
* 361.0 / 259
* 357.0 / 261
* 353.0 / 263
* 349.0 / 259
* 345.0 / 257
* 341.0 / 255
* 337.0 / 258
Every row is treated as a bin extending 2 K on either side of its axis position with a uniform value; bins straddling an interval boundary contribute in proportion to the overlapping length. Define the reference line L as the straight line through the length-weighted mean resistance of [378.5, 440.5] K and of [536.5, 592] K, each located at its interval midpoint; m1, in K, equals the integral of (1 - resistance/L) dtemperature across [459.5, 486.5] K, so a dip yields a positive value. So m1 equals 3.46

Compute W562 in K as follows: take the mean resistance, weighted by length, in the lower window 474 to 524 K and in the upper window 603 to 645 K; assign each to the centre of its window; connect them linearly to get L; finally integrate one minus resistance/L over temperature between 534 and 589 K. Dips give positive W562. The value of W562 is -2.23 K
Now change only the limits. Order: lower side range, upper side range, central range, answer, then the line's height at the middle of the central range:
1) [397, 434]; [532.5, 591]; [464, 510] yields 4.8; 243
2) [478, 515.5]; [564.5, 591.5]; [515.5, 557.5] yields -2.6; 210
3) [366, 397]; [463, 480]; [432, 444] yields -0.8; 233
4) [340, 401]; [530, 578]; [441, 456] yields 0.2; 245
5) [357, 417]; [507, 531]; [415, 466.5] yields 0.8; 252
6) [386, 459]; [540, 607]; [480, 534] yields 1.2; 229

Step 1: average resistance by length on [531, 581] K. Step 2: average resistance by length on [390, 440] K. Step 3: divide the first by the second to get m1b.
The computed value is 0.81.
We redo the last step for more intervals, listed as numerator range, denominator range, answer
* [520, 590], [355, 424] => 0.80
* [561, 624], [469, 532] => 0.88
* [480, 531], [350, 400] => 0.84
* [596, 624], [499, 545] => 0.84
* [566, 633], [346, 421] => 0.72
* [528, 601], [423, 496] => 0.91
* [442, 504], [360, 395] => 0.83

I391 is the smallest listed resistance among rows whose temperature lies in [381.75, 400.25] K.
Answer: 262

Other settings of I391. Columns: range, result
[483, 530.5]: 213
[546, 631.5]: 180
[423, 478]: 210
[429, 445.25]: 245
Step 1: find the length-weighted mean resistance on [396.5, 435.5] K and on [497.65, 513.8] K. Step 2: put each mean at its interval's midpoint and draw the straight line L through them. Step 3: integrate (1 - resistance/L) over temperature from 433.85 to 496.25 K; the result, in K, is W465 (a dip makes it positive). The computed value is 5.6 K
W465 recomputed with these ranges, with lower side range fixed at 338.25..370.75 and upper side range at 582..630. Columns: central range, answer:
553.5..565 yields -1.84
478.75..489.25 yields 0.45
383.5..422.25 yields -4.18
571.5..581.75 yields 0.09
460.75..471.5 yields 0.73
